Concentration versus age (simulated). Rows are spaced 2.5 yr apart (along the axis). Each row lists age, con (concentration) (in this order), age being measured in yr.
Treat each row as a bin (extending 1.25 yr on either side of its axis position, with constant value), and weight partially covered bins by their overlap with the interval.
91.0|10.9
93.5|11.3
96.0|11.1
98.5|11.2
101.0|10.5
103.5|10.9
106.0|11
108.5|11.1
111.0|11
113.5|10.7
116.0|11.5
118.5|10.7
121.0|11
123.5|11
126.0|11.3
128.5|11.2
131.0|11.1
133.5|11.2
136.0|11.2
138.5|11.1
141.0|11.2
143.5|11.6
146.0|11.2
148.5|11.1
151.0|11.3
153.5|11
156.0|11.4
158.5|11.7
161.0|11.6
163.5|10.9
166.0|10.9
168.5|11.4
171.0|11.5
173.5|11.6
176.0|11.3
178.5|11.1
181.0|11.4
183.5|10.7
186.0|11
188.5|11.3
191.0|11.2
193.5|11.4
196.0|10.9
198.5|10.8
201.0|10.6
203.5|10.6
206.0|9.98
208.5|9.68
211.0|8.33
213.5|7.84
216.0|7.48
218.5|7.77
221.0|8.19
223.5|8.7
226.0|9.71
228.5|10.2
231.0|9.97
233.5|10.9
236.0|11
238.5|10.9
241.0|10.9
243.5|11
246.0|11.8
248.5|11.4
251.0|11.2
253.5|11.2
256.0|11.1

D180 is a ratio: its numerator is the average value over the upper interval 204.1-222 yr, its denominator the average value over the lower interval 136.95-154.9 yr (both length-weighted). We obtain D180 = 0.8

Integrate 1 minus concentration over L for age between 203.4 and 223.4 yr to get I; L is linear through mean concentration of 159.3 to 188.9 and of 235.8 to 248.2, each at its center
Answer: 4.6 yr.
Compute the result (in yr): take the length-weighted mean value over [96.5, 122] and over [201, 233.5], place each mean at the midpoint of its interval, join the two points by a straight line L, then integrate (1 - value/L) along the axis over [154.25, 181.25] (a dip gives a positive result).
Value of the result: -3.6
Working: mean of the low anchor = 11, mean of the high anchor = 9.17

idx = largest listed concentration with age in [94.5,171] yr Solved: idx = 11.7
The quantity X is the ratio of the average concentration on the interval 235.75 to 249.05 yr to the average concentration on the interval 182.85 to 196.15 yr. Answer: 1.00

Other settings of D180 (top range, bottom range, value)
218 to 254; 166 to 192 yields 0.92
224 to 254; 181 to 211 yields 1.01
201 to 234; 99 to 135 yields 0.83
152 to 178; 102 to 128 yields 1.03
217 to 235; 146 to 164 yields 0.83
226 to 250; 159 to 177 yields 0.96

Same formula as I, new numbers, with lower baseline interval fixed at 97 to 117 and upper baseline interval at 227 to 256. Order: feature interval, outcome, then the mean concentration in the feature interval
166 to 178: -0.4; 11.4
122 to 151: -0.6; 11.2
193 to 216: 2.4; 9.83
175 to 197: -0.4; 11.1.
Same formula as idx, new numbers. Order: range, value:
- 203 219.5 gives 10.6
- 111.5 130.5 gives 11.5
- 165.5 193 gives 11.6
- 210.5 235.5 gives 10.9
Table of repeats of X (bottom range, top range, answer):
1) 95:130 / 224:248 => 0.97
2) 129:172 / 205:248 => 0.86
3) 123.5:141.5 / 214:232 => 0.79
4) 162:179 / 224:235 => 0.90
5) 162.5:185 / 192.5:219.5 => 0.86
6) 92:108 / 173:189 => 1.02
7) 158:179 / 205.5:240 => 0.82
